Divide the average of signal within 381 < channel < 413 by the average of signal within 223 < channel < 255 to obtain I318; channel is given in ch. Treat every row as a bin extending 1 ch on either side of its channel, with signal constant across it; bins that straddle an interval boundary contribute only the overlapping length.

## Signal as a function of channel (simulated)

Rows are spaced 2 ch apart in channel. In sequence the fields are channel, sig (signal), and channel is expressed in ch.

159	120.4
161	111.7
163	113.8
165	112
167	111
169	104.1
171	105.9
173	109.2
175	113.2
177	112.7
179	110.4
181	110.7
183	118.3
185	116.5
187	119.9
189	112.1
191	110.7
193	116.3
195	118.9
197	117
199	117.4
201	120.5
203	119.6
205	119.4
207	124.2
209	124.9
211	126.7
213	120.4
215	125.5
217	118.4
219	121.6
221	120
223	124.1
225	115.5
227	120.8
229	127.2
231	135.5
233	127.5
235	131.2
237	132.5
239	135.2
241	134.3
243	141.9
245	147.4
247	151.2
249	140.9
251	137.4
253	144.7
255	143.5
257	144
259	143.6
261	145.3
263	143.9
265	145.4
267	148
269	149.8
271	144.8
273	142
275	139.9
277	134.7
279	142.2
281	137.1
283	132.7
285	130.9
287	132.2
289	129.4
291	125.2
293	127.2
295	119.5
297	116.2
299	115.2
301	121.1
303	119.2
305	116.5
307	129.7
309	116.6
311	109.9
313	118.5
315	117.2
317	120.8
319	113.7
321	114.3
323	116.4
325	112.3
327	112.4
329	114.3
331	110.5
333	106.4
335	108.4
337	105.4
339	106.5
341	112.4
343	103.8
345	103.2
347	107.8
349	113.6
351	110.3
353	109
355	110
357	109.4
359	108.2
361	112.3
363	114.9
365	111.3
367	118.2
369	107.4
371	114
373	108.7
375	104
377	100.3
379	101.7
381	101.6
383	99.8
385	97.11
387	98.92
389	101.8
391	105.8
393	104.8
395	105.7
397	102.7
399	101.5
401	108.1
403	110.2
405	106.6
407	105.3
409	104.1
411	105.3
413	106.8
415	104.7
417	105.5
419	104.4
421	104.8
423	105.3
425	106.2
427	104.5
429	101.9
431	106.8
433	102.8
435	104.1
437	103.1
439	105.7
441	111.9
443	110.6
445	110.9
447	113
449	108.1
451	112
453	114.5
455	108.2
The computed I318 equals 0.77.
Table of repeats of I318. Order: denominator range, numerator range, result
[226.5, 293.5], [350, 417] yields 0.77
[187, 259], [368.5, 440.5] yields 0.82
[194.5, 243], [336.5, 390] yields 0.86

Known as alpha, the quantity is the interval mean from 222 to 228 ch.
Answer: 120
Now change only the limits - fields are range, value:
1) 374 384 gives 101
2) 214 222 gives 121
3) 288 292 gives 127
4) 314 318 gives 119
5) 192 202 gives 118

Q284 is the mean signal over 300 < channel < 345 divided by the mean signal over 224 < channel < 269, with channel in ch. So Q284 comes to 0.82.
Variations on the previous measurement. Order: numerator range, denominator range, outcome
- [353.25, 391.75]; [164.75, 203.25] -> 0.94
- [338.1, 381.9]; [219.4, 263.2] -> 0.80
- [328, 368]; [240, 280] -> 0.77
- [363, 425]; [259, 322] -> 0.82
